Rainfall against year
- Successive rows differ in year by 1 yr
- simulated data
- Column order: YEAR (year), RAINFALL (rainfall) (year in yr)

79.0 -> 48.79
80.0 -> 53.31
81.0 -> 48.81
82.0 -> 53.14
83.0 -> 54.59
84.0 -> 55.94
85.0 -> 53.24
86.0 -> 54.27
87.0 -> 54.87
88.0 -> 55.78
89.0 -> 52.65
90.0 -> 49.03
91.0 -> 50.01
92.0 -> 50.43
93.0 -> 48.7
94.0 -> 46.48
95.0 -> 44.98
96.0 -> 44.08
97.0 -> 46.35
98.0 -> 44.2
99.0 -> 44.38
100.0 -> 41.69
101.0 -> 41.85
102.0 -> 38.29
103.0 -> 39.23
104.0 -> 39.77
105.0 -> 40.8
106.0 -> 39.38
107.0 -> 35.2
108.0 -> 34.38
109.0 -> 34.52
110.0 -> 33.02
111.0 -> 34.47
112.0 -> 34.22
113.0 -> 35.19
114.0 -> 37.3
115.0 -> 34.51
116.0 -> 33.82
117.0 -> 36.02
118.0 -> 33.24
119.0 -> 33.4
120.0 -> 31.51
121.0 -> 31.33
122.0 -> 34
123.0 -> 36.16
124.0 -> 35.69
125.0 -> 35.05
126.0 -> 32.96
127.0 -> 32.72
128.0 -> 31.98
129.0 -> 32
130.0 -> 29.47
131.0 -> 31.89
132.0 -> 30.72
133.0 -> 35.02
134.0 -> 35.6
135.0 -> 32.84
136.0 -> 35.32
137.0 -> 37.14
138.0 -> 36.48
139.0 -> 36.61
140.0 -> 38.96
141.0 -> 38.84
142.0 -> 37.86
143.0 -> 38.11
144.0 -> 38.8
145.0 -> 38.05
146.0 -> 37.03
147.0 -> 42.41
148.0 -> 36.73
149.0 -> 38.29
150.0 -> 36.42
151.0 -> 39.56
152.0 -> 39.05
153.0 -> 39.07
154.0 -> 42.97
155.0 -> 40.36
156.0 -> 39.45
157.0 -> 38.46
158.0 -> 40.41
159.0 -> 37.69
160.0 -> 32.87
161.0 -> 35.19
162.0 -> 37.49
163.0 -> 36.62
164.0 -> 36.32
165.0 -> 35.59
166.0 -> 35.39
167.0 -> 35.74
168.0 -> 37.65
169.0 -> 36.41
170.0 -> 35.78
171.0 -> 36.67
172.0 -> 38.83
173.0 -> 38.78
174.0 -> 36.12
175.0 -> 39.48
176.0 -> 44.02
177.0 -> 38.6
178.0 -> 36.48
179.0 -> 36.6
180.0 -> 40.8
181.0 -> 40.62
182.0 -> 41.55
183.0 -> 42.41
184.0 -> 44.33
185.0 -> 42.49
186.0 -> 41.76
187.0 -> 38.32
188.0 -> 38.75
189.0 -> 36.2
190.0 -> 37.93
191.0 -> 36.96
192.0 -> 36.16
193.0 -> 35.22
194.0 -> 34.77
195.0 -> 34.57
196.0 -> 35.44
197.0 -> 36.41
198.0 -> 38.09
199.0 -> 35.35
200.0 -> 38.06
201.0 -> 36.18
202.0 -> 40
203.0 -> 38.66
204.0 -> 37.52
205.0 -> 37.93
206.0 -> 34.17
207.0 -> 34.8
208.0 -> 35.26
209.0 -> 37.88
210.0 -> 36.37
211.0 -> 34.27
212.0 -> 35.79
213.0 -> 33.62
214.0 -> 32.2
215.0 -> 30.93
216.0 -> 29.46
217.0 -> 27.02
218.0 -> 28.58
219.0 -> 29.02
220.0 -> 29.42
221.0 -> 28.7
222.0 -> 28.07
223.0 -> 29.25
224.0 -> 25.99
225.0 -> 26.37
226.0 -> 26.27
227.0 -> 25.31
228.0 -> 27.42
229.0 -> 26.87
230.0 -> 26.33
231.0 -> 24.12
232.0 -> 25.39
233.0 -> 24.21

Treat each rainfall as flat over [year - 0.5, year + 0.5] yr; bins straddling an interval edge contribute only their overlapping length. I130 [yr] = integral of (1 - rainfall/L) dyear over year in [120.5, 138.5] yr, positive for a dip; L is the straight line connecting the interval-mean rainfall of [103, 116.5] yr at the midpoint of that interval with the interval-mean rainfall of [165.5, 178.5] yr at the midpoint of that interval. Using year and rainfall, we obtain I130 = 1.41 yr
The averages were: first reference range 36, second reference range 37.7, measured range 33.7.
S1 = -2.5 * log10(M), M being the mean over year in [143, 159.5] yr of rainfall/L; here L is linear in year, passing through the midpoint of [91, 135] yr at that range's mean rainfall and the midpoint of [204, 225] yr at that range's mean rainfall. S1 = -0.11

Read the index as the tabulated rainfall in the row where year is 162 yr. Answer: 37.49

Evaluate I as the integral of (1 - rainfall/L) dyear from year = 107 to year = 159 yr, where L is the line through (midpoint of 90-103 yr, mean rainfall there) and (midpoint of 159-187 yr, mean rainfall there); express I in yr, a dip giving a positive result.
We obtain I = 7.3 yr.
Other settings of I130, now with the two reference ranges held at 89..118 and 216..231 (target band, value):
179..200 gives -4.8 yr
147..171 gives -2.2 yr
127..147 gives 0.7 yr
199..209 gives -2.5 yr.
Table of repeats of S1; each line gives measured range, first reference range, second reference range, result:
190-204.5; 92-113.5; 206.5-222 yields -0.10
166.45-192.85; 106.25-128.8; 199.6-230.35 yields -0.19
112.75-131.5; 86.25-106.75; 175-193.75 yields 0.29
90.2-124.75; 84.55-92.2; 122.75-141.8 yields 0.16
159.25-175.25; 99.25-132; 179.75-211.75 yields 0.01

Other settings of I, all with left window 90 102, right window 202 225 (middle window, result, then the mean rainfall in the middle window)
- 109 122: 2.81 yr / 34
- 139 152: 0.55 yr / 38.4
